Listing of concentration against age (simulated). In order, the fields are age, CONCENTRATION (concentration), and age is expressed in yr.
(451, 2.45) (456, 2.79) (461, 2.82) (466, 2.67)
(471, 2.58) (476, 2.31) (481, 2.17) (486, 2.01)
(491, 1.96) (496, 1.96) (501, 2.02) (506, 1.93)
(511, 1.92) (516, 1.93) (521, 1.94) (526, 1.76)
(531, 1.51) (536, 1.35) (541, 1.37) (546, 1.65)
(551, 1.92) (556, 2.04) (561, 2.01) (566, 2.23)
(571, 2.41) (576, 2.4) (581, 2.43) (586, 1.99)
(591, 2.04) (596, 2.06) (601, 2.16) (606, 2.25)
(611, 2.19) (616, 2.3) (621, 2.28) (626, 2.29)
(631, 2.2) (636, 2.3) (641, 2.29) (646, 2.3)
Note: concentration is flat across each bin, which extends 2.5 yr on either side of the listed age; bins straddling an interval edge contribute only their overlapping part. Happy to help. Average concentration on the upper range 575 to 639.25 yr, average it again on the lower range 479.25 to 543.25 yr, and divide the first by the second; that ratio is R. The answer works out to 1.21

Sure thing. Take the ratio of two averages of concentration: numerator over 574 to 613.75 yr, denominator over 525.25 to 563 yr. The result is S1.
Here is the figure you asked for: 1.3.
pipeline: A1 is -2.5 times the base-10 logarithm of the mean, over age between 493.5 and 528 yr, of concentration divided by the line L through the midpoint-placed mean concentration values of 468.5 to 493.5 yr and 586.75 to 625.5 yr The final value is 0.145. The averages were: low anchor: 2.21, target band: 1.93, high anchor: 2.18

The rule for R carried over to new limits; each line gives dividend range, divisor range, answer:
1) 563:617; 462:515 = 1.02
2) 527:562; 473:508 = 0.82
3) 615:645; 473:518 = 1.12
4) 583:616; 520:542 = 1.35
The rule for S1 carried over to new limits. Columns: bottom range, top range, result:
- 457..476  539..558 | 0.66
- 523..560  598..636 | 1.34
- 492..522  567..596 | 1.15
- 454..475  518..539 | 0.61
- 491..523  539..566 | 0.95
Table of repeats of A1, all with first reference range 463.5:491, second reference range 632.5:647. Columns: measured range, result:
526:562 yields 0.34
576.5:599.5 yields 0.07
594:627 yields 0.04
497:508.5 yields 0.17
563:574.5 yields -0.01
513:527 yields 0.22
